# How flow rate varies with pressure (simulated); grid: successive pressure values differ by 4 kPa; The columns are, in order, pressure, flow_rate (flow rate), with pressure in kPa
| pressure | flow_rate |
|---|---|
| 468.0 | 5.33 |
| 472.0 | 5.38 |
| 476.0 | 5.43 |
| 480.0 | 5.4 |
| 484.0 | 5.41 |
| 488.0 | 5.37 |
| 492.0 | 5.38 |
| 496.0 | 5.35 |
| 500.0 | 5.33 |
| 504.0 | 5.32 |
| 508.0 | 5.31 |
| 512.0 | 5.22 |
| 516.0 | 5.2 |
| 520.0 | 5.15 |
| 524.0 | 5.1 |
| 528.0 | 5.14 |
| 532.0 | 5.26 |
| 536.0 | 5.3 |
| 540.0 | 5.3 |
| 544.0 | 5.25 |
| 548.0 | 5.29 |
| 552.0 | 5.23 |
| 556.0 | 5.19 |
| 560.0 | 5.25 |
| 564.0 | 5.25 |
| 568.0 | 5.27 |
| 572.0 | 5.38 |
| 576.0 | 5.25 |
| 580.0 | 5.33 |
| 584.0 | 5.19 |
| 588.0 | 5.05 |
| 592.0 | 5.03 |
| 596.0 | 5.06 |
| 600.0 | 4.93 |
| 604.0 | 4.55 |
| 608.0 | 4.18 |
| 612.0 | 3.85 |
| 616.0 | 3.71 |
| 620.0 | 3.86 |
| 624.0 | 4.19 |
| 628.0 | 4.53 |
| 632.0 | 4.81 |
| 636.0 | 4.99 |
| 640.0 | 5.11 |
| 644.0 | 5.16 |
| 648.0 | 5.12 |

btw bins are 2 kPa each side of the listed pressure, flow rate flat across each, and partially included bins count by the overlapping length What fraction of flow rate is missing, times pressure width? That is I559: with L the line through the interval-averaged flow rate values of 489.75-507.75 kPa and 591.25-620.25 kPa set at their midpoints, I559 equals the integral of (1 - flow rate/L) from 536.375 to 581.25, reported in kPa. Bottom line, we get -4.3 kPa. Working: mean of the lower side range 5.34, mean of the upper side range 4.4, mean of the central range 5.27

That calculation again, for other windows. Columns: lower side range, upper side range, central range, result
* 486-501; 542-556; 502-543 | 0.5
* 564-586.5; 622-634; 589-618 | 2.3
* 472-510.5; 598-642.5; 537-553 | -0.9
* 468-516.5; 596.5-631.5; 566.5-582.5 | -2.3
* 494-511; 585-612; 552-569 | -0.9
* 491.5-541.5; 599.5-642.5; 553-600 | -4.1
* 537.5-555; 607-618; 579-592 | -2.1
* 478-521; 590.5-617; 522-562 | -2.0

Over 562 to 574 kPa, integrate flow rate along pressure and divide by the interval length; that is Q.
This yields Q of 5.3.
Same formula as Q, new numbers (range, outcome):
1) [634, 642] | 5.05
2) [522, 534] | 5.17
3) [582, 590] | 5.12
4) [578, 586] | 5.26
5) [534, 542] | 5.3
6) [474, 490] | 5.4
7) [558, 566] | 5.25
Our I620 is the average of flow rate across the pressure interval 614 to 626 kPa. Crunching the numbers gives 3.92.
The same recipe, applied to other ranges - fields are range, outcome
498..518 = 5.28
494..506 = 5.33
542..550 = 5.27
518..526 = 5.12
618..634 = 4.35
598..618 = 4.24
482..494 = 5.39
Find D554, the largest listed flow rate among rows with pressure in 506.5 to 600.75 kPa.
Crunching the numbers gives 5.38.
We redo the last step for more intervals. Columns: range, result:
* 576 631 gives 5.33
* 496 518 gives 5.35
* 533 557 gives 5.3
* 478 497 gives 5.41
